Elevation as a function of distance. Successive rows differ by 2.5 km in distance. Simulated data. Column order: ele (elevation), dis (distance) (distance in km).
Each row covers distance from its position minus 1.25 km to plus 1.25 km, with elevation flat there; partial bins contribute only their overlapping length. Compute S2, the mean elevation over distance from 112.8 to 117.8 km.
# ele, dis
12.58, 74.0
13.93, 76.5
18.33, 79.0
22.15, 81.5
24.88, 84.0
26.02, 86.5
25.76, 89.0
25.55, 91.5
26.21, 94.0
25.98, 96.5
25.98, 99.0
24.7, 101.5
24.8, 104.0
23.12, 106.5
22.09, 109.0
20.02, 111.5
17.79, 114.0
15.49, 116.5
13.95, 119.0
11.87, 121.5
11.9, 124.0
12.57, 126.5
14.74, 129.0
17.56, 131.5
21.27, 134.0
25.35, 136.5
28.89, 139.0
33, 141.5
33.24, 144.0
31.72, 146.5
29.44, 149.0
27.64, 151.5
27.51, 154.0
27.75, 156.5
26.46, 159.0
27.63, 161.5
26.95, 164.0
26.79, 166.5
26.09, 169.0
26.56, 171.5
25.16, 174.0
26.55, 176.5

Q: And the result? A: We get 16.6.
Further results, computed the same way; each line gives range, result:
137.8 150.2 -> 31.3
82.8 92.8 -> 25.6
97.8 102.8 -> 25.3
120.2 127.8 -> 12.1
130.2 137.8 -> 21.4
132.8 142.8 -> 27.2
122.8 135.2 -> 15.6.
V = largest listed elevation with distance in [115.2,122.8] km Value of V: 15.49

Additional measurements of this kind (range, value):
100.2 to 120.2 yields 24.8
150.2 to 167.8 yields 27.75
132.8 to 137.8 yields 25.35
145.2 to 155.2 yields 31.72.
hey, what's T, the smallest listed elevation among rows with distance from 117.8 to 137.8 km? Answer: 11.87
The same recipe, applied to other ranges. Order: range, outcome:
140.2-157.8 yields 27.51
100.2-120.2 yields 13.95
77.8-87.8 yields 18.33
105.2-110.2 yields 22.09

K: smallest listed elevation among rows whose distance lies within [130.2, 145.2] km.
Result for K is 17.56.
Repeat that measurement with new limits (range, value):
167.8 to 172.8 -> 26.09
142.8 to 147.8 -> 31.72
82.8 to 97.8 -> 24.88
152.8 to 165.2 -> 26.46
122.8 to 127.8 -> 11.9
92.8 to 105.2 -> 24.7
